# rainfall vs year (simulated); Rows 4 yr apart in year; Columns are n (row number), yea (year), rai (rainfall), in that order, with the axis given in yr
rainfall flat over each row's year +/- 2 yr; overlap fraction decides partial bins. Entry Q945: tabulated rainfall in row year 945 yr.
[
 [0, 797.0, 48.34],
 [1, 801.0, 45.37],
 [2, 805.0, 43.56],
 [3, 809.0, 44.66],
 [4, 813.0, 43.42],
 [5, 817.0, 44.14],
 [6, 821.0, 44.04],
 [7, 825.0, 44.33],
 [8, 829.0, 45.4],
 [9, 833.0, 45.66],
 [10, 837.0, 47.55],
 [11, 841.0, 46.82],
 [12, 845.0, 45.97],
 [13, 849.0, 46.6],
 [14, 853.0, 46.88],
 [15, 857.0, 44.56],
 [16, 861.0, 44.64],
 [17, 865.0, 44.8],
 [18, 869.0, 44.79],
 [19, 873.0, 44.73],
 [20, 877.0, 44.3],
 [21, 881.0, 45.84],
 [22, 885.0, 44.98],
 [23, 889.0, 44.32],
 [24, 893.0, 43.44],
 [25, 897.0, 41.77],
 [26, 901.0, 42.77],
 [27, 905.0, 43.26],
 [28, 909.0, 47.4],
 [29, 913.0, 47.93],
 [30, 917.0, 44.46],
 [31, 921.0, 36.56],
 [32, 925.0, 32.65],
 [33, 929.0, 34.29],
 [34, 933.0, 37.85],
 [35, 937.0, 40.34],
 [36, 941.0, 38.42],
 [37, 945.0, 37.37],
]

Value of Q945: 37.37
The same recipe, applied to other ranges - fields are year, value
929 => 34.29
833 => 45.66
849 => 46.6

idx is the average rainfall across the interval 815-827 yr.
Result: 44.2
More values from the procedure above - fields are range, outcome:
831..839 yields 46.6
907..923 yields 44.1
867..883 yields 44.9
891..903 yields 42.7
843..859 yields 46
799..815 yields 44.3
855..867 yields 44.7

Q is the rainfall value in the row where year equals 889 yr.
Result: 44.32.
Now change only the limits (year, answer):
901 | 42.77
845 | 45.97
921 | 36.56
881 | 45.84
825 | 44.33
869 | 44.79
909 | 47.4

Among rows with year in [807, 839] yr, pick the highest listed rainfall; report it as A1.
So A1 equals 47.55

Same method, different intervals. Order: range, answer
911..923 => 47.93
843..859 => 46.88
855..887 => 45.84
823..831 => 45.4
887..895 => 44.32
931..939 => 40.34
